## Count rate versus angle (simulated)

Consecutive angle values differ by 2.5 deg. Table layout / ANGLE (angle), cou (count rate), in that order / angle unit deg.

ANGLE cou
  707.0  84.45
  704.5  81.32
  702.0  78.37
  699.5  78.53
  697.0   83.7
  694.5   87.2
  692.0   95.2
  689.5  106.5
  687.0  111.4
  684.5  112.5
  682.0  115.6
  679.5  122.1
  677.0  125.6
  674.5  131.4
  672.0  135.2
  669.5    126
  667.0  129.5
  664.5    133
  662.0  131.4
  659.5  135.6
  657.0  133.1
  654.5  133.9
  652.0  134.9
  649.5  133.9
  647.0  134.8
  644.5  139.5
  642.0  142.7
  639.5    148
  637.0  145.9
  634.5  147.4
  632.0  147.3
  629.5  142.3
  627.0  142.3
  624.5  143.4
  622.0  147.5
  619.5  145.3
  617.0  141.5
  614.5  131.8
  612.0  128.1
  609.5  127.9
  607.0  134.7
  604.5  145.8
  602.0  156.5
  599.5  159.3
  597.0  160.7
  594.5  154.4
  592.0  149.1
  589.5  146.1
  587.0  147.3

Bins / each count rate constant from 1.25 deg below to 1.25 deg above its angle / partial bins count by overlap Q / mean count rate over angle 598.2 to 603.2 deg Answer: 158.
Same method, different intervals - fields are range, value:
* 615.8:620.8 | 143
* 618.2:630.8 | 144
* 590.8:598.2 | 155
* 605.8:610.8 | 131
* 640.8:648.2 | 139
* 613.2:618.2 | 137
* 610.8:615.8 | 130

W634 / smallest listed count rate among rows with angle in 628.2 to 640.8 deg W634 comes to 142.3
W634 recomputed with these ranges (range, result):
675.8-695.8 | 87.2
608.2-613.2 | 127.9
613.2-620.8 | 131.8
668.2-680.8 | 122.1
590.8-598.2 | 149.1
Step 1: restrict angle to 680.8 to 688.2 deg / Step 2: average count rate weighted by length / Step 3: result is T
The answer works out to 113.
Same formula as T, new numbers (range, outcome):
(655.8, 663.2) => 133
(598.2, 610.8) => 145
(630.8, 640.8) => 147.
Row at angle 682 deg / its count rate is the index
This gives 115.6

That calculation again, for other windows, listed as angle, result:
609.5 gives 127.9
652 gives 134.9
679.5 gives 122.1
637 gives 145.9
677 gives 125.6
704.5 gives 81.32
